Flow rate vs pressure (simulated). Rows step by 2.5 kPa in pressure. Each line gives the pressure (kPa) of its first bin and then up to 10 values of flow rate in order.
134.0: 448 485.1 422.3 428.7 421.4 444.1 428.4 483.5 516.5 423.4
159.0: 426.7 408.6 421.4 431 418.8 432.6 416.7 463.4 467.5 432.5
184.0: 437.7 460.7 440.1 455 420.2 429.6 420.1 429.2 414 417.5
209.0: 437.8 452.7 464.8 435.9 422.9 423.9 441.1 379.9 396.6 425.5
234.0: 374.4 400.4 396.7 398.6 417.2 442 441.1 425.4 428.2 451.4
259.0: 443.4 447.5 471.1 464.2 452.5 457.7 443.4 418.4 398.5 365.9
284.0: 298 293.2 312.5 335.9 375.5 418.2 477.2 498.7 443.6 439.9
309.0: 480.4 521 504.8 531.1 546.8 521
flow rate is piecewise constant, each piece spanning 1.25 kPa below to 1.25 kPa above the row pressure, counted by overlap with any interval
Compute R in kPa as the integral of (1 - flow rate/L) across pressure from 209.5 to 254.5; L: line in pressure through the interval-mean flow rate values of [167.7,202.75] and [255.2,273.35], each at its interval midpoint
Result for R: 2.7 kPa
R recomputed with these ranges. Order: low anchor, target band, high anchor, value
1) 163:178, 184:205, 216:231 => -0.5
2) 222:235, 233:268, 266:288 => -2.5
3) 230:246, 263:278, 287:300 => -2.4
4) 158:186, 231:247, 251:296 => 0.3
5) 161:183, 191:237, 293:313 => 1.9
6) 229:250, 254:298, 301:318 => 4.5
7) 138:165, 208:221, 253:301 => -0.5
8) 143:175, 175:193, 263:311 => -0.7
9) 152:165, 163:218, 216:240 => -1.2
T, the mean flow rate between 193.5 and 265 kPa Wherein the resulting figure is 426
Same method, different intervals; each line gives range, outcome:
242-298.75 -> 410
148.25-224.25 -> 438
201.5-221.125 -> 434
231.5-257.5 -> 418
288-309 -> 418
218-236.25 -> 409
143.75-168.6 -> 441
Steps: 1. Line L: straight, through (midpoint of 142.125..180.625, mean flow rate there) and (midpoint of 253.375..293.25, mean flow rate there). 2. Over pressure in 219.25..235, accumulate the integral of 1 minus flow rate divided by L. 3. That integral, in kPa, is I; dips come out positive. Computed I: 0.40 kPa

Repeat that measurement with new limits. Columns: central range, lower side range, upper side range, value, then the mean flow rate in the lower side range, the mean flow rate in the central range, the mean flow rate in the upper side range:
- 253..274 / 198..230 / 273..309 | -2.3 kPa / 426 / 452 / 397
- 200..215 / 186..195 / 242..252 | 0.1 kPa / 443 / 435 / 429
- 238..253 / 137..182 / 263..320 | 0.5 kPa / 439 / 421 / 432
